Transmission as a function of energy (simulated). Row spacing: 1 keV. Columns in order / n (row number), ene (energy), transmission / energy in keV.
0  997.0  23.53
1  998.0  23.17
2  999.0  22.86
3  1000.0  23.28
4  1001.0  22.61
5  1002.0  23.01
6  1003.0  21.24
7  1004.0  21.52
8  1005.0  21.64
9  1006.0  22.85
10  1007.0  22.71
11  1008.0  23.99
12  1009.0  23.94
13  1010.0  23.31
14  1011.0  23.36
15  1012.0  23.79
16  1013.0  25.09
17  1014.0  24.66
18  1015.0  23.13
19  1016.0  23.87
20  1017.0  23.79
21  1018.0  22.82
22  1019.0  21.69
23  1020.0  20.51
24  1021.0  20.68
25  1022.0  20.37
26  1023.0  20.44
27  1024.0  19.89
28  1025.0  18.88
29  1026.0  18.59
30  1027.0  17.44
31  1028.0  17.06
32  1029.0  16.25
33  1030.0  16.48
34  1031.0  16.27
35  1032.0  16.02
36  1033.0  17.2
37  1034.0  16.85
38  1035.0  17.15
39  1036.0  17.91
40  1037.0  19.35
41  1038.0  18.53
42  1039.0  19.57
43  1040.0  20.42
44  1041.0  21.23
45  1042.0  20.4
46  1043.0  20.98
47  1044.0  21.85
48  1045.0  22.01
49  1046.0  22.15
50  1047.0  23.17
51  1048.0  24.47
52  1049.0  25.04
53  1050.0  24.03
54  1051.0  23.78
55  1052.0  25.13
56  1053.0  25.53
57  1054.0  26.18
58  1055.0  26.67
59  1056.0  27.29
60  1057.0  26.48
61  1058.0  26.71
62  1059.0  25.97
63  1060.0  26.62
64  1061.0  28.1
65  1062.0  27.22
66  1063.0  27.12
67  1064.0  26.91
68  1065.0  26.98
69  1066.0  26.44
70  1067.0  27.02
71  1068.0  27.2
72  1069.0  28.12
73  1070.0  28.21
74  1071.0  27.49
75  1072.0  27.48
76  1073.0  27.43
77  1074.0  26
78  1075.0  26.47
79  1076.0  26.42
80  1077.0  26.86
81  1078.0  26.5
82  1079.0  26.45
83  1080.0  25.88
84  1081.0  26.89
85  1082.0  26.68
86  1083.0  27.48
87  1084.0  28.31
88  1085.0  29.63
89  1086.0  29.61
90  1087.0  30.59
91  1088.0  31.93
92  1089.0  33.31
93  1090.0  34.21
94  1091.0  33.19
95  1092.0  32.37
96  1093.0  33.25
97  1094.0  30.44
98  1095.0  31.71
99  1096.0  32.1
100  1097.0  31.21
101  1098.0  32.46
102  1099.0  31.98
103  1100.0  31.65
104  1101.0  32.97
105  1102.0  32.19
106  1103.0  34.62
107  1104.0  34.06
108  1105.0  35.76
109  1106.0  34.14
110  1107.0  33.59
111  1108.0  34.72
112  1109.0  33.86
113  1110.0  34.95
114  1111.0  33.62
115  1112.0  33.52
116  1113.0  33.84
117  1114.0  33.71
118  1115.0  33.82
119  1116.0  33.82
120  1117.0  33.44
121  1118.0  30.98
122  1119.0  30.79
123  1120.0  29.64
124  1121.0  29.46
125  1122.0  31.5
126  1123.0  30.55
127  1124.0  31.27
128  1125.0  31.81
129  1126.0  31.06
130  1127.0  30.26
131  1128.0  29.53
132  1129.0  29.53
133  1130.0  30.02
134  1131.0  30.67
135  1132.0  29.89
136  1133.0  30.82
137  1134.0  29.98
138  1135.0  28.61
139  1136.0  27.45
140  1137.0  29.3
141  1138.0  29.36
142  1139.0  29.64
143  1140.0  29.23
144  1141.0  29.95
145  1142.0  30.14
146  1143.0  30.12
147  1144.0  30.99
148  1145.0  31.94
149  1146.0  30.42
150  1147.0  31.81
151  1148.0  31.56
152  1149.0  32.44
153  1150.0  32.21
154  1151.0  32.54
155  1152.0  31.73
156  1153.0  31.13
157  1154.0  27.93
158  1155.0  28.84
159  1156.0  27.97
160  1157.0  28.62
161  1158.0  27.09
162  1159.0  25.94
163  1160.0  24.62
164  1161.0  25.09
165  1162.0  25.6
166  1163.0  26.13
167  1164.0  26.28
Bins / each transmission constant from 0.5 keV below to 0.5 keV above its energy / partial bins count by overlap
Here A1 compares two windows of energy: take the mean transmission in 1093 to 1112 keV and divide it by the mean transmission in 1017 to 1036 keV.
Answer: 1.77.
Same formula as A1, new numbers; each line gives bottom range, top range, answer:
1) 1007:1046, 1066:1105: 1.46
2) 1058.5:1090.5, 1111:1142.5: 1.11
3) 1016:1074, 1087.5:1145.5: 1.39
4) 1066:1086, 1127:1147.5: 1.10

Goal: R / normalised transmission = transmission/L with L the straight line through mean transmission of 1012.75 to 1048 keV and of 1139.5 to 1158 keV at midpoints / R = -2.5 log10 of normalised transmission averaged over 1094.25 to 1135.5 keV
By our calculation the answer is -0.17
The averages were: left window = 20.1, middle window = 32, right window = 30.4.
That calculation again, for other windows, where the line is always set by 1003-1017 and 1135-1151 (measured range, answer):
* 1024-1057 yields 0.20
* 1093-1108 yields -0.17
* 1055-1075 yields -0.03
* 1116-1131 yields -0.05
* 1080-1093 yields -0.11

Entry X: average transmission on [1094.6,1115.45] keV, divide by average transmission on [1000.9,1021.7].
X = 1.46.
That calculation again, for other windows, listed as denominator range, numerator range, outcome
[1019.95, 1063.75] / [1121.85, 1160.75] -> 1.38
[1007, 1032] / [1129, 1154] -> 1.45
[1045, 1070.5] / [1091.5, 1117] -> 1.28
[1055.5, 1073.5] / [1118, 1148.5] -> 1.11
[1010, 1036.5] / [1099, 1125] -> 1.64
